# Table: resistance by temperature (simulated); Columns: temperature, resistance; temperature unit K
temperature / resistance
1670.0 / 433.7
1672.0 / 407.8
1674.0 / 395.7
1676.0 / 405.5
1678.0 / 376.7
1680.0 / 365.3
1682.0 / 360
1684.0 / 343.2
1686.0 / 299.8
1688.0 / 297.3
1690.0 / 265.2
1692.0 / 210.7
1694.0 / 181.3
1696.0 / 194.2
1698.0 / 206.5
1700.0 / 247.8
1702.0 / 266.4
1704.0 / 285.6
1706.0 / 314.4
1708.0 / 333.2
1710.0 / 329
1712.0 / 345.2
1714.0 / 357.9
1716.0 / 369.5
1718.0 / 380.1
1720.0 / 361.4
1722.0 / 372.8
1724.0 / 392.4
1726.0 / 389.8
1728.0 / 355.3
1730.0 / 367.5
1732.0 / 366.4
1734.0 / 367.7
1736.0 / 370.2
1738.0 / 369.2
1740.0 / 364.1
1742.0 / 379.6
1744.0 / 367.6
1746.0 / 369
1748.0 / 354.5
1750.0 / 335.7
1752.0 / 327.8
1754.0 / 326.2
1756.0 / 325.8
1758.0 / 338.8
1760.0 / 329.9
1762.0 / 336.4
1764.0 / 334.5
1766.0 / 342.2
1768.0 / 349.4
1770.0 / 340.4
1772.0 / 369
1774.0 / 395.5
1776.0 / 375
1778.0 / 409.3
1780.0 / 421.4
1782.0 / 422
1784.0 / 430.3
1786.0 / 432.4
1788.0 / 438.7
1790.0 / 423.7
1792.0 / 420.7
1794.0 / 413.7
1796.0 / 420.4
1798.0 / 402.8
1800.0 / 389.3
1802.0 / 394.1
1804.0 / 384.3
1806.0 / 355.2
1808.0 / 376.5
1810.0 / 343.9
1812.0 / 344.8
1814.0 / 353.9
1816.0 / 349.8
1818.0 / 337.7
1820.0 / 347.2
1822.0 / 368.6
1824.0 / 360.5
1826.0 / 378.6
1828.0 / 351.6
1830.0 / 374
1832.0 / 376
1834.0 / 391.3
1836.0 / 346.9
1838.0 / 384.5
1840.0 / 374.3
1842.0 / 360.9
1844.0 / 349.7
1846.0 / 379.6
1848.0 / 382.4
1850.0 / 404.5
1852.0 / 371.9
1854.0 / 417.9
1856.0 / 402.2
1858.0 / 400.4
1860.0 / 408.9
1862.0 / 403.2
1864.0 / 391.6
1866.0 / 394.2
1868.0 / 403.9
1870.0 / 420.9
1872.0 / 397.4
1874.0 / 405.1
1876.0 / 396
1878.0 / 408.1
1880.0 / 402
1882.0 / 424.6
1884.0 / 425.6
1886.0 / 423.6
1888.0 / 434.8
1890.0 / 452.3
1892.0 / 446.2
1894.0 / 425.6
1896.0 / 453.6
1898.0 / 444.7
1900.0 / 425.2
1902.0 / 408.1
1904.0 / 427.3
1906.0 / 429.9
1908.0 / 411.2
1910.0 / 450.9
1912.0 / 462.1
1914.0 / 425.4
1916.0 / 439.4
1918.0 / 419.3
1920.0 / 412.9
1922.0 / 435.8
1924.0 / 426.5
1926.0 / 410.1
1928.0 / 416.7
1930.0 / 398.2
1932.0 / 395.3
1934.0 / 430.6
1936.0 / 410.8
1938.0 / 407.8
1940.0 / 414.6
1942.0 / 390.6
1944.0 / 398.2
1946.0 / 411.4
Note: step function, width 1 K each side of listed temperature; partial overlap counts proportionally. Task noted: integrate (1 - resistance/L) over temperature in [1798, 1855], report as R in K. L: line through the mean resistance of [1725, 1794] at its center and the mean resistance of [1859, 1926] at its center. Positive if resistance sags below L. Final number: 3.9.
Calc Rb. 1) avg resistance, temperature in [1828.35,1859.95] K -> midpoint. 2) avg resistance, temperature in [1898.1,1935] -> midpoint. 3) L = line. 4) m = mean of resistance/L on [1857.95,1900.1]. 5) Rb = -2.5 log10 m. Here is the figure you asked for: -0.04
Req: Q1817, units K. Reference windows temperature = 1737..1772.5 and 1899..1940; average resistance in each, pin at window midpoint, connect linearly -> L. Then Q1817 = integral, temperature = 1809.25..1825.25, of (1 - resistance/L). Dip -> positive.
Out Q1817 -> 1.0 K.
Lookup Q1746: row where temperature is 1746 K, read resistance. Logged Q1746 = 369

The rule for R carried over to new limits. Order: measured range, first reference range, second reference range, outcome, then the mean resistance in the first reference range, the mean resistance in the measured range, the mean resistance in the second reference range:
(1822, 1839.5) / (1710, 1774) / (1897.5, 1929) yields 1.03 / 357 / 370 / 428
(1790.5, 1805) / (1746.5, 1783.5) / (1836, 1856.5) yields -1.46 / 359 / 404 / 381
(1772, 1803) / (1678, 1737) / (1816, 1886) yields -4.63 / 322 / 411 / 387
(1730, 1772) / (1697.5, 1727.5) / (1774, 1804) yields 2.39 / 333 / 351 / 412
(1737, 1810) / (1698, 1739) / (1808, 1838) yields -4.92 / 344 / 376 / 360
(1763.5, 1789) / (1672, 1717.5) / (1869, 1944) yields -2.68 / 310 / 390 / 422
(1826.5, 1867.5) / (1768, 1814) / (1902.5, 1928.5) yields 2.58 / 394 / 383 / 428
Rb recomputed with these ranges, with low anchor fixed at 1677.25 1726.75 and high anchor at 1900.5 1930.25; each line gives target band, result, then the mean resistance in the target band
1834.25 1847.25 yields 0.05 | 368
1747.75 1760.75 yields 0.02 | 333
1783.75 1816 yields -0.08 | 393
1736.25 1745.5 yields -0.11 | 370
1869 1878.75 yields 0.00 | 405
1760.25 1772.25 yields 0.01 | 343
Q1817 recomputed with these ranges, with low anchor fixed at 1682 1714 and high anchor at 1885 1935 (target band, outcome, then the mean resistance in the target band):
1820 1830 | 0.1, 364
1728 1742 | -2.8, 368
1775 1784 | -1.9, 410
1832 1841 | 0.1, 374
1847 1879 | -0.4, 401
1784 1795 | -2.6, 426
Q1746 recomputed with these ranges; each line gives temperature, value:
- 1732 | 366.4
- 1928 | 416.7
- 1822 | 368.6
